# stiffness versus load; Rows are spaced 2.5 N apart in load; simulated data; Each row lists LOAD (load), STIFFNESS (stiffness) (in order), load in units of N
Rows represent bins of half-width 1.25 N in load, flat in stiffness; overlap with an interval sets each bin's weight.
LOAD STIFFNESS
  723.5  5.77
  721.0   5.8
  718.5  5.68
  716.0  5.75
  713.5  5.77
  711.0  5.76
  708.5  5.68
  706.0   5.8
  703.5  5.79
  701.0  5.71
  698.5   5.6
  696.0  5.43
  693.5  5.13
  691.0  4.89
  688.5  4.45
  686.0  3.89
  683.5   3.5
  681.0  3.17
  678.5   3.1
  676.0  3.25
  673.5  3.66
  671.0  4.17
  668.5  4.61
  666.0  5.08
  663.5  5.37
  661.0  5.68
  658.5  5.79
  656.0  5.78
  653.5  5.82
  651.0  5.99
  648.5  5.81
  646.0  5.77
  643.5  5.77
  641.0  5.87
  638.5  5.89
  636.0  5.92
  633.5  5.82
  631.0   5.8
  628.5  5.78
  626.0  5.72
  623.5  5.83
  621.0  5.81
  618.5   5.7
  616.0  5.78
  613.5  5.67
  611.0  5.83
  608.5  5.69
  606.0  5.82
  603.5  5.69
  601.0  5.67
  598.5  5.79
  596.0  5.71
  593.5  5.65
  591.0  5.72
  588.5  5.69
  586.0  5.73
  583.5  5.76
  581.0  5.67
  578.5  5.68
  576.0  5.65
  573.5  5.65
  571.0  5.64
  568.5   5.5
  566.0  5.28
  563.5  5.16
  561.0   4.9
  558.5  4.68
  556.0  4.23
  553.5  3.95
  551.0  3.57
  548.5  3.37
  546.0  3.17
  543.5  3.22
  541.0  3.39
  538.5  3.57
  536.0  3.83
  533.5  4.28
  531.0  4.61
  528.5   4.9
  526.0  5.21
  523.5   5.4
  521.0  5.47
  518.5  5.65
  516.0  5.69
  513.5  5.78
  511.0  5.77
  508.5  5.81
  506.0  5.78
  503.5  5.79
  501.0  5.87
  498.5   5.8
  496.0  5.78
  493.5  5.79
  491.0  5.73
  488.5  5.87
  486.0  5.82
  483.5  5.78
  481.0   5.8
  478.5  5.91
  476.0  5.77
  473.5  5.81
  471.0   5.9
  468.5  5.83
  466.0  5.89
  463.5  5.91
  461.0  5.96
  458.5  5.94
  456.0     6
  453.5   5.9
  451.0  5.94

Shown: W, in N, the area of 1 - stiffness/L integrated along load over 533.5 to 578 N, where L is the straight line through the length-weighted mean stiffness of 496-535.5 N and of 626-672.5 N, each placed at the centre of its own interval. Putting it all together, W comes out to 8.7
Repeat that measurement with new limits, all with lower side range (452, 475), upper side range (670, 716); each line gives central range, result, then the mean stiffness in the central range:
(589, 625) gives -3.9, 5.74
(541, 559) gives 5.9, 3.68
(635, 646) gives -1.9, 5.85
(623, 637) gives -2.1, 5.81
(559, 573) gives 0.3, 5.28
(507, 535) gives 1.5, 5.32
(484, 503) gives -0.2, 5.81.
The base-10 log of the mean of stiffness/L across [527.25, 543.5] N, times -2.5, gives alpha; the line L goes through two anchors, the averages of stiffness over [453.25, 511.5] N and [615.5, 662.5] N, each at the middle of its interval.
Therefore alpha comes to 0.40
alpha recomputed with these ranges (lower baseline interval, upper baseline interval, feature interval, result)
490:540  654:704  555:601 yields -0.080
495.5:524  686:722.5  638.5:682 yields 0.104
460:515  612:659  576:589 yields 0.021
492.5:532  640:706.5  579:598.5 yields -0.082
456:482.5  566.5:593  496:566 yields 0.198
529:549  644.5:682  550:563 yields -0.113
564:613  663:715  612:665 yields -0.113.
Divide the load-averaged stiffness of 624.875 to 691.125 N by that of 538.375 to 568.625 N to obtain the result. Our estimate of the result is 1.22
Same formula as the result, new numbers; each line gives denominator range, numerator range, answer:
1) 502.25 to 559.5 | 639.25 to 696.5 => 1.05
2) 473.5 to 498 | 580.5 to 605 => 0.98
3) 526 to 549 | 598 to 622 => 1.47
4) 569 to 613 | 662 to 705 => 0.79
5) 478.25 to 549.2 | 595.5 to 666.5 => 1.12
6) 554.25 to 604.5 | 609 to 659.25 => 1.06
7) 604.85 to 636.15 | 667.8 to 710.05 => 0.79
